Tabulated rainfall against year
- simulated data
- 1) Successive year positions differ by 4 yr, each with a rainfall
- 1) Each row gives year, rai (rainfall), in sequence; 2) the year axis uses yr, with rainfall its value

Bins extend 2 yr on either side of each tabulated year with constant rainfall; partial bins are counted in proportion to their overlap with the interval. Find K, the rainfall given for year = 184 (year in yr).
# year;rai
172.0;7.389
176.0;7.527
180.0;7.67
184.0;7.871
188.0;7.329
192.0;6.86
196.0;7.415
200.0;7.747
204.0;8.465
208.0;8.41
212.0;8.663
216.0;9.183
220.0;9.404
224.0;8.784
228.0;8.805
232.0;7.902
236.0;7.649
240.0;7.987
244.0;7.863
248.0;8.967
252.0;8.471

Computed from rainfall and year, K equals 7.871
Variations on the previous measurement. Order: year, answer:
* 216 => 9.183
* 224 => 8.784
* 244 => 7.863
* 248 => 8.967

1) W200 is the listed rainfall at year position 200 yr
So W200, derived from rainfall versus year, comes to 7.747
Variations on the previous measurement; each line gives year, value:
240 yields 7.987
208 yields 8.41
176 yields 7.527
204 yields 8.465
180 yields 7.67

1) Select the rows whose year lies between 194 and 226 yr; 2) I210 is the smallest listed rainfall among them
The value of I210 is 7.415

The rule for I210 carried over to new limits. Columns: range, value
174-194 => 6.86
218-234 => 7.902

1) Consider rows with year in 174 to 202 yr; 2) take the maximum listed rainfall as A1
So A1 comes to 7.871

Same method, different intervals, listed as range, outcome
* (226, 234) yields 8.805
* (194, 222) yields 9.404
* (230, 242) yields 7.987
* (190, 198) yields 7.415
